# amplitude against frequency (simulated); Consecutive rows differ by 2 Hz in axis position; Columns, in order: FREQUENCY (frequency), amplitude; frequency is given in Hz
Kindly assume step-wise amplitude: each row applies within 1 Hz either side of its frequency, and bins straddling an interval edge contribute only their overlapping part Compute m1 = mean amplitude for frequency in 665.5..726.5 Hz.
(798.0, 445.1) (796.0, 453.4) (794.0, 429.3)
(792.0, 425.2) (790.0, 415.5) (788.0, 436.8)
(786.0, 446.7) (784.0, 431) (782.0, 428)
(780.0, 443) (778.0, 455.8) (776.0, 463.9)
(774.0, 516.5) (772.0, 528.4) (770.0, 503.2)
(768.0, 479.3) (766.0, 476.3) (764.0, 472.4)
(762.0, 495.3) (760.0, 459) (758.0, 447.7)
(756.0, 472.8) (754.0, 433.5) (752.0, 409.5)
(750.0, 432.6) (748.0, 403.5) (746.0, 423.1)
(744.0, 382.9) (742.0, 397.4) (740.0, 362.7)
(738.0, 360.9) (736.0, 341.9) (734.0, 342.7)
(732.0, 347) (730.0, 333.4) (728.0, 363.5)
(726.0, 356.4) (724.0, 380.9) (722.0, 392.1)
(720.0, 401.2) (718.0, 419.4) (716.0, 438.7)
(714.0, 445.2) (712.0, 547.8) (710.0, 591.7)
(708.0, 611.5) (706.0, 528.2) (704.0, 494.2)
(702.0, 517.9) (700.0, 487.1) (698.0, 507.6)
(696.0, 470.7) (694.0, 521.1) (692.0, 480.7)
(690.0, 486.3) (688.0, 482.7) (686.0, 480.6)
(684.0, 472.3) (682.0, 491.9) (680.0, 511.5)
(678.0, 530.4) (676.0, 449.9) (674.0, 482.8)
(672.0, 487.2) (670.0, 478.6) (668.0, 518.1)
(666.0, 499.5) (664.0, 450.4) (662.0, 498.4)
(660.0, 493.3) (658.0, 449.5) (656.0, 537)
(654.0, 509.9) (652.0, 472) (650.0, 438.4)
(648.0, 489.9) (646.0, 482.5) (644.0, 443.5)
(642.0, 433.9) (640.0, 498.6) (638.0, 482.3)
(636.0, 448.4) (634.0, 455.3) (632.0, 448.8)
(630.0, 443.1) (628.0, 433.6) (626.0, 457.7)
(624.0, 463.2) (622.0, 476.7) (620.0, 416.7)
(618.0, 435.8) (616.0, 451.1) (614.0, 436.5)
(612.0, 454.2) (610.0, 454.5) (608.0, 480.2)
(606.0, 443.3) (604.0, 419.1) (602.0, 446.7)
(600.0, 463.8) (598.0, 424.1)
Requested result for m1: 484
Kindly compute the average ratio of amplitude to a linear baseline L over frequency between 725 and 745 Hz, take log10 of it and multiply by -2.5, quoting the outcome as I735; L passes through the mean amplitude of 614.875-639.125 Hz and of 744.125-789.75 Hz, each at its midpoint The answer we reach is 0.26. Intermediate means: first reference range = 451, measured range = 359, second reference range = 455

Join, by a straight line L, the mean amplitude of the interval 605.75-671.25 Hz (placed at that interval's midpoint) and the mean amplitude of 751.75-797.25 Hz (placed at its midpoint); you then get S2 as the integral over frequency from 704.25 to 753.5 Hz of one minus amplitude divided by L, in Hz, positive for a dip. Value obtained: 4.5 Hz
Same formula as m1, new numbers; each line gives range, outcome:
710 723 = 452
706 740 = 419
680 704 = 492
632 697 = 482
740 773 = 448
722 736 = 356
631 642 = 464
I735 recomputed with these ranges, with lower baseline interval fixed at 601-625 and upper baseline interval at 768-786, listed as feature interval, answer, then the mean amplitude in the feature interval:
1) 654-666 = -0.08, 489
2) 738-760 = 0.12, 416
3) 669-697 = -0.07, 488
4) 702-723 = -0.06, 488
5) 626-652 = -0.02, 459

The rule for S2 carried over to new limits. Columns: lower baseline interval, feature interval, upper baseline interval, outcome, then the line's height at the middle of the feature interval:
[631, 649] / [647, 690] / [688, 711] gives 0.2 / 490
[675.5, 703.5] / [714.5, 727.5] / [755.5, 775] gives 2.4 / 490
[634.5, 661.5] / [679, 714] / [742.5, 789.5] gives -3.2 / 466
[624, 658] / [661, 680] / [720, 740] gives -2.6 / 431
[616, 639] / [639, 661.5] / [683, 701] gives -0.7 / 464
